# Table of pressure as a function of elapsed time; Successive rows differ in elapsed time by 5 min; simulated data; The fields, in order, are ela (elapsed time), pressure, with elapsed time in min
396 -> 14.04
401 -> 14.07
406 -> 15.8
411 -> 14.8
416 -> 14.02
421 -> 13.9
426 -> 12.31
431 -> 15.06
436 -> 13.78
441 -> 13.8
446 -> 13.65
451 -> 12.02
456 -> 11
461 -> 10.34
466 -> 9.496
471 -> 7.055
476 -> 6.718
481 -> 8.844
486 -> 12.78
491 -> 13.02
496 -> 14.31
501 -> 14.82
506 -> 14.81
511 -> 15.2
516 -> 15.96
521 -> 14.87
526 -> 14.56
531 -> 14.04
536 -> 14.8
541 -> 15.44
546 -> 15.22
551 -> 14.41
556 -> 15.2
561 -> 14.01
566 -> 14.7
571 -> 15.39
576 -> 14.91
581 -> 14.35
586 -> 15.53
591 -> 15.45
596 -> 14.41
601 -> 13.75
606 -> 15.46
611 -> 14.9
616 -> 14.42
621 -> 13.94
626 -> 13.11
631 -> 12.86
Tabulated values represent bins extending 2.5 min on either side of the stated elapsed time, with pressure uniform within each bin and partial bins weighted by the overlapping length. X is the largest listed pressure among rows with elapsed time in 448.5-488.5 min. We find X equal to 12.78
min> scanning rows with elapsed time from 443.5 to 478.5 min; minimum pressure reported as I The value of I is 6.718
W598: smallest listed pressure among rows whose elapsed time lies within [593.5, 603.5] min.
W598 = 13.75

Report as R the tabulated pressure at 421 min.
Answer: 13.9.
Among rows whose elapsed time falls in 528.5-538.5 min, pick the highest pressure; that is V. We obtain 14.8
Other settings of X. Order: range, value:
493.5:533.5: 15.96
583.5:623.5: 15.53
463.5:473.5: 9.496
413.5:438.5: 15.06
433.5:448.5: 13.8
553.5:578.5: 15.39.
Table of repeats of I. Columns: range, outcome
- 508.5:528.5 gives 14.56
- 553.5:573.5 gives 14.01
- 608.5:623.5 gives 13.94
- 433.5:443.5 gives 13.78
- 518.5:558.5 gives 14.04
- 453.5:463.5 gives 10.34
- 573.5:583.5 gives 14.35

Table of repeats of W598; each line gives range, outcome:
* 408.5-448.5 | 12.31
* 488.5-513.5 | 13.02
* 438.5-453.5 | 12.02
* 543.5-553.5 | 14.41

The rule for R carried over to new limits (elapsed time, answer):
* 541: 15.44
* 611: 14.9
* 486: 12.78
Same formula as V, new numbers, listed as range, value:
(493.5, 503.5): 14.82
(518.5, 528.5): 14.87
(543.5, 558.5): 15.22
